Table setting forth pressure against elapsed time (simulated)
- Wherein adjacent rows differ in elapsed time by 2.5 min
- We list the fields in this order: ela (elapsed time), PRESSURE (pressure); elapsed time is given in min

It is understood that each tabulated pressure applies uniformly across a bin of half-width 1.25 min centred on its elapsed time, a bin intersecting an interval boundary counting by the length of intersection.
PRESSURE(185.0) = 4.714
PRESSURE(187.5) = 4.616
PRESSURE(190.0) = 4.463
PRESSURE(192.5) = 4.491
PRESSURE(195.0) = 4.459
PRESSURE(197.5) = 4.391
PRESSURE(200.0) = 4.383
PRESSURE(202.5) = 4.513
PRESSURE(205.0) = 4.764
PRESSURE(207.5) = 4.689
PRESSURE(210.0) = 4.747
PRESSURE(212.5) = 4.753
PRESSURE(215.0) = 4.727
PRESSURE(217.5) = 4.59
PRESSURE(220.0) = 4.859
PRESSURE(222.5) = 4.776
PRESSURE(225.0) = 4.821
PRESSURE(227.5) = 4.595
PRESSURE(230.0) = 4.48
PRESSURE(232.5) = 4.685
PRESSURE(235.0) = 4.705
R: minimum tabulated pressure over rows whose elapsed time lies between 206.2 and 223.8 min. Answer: 4.59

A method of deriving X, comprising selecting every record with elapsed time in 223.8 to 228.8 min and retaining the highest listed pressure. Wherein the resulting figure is 4.821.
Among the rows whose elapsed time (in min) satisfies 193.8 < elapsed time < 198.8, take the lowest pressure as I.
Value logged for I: 4.391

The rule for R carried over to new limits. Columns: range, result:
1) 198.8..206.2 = 4.383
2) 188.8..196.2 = 4.459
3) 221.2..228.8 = 4.595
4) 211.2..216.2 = 4.727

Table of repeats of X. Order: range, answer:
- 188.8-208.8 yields 4.764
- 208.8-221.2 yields 4.859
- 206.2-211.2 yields 4.747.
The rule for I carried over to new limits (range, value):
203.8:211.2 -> 4.689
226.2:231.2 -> 4.48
